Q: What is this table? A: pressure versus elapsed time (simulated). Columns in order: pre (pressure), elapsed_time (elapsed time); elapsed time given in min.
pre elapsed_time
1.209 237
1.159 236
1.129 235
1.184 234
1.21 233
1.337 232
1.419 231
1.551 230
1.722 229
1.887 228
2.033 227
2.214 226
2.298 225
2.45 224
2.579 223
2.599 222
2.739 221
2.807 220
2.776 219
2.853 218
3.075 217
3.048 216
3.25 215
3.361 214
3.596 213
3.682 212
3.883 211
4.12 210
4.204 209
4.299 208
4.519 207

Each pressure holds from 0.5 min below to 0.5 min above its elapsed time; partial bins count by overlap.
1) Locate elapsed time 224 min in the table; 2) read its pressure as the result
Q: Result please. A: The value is 2.45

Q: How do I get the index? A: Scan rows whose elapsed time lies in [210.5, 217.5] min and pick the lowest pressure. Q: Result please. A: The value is 3.048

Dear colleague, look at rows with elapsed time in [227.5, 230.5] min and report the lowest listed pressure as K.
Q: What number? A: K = 1.551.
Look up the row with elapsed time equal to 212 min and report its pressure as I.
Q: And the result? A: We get 3.682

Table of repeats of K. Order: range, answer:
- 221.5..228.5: 1.887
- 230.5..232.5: 1.337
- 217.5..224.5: 2.45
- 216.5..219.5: 2.776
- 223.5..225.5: 2.298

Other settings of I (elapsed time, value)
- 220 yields 2.807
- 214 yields 3.361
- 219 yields 2.776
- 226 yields 2.214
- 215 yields 3.25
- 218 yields 2.853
